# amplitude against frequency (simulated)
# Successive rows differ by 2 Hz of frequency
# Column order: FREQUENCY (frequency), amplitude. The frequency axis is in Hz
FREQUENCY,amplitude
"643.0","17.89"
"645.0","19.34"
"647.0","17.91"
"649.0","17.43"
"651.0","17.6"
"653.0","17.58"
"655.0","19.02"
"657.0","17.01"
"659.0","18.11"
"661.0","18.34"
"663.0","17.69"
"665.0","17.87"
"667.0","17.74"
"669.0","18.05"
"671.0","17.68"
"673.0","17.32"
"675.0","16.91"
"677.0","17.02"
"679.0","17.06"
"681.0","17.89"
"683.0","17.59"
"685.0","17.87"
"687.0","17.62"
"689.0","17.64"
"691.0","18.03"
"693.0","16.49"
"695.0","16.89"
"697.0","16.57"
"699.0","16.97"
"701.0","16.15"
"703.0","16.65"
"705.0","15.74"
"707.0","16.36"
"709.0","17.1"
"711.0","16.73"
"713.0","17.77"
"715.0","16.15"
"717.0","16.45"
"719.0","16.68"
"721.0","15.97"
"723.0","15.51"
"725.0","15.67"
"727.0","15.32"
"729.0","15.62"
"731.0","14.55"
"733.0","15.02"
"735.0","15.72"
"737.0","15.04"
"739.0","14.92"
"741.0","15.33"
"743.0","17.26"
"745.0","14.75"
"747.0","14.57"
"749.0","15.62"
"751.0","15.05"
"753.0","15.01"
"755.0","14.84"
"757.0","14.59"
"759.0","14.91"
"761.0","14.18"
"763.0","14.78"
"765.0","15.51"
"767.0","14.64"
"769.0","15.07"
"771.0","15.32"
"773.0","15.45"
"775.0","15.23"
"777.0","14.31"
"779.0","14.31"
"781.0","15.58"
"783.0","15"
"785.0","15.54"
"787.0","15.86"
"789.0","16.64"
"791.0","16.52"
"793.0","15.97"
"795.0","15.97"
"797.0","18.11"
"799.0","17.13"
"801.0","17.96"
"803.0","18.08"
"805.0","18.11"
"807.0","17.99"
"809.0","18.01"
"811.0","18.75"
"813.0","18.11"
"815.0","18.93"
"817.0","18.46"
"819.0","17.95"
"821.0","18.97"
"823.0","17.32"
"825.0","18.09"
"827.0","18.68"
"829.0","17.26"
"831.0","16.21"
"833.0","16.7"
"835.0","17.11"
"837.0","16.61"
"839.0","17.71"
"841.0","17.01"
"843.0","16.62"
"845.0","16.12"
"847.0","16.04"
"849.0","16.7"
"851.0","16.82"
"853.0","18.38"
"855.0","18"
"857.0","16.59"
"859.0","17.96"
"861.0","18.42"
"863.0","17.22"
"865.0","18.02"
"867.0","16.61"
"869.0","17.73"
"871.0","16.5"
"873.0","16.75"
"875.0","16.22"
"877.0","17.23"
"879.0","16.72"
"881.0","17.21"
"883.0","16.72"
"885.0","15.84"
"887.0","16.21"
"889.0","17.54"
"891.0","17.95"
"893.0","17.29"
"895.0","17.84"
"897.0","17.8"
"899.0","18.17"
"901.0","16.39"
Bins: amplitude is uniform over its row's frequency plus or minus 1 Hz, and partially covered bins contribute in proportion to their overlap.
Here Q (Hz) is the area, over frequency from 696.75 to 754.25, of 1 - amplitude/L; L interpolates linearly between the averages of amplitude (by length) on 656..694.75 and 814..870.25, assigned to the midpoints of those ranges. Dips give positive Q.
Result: 5.47 Hz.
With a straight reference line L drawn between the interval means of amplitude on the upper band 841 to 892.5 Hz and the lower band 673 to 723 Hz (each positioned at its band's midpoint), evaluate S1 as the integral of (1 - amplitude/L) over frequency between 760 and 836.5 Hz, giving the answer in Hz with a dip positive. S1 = 1.4 Hz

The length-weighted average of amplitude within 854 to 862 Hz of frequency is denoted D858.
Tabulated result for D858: 17.7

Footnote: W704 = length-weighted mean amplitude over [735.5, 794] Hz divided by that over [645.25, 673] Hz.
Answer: 0.9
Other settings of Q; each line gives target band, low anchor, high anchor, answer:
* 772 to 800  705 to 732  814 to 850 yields 1.72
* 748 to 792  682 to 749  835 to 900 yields 3.70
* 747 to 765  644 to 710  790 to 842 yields 2.71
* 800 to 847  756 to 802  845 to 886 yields -3.78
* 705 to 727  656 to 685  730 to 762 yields -0.37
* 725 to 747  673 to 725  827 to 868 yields 2.08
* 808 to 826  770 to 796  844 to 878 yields -2.29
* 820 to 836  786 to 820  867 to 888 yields -0.25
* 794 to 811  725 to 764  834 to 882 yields -1.69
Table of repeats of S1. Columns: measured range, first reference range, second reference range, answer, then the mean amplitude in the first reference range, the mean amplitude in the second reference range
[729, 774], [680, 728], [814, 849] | 5.0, 16.7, 17.4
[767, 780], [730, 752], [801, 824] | 1.3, 15.3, 18.2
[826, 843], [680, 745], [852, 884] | -0.1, 16.4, 17.3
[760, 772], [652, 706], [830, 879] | 1.6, 17.4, 17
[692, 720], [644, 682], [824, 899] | 1.6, 17.8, 17.2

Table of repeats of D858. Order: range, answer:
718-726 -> 16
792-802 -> 17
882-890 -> 16.6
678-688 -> 17.6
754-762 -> 14.6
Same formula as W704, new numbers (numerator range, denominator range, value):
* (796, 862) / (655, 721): 1.02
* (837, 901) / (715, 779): 1.12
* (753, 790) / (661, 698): 0.86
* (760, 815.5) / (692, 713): 0.98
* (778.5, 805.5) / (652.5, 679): 0.93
